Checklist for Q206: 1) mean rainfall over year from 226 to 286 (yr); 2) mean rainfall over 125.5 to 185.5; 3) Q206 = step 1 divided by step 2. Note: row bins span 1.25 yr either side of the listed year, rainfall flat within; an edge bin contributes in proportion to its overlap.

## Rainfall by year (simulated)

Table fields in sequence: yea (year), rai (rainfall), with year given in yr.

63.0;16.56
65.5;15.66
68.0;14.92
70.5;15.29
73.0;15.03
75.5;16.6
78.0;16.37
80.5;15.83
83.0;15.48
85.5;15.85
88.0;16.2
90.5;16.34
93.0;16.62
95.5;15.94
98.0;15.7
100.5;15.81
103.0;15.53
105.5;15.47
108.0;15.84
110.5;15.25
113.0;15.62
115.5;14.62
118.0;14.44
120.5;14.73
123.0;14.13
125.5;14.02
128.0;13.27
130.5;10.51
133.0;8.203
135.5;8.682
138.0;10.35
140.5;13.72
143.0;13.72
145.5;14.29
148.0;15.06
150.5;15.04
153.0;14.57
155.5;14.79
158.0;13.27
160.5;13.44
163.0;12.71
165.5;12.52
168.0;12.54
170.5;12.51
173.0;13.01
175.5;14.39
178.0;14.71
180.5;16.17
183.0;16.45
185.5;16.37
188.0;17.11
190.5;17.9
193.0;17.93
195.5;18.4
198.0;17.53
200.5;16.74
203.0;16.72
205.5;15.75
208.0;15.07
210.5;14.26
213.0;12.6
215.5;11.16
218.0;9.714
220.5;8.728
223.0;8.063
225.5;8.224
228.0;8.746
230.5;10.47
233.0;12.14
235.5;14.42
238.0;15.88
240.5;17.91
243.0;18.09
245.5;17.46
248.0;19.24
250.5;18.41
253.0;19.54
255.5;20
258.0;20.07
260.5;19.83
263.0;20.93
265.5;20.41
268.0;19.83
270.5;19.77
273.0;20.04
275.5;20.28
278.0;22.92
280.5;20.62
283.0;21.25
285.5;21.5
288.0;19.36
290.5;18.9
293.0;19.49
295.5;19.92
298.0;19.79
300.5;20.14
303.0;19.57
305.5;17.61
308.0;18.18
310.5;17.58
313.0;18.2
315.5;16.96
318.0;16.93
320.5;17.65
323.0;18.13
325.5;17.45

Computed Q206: 1.37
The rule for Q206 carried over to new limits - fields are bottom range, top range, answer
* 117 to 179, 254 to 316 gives 1.50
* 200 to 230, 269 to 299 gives 1.69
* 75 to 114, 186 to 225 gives 0.91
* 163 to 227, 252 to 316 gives 1.40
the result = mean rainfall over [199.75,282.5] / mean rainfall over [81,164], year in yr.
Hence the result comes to 1.1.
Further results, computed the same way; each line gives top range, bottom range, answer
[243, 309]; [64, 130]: 1.29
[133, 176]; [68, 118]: 0.83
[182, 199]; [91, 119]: 1.12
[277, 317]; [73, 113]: 1.23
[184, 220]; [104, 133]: 1.09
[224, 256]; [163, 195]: 1.01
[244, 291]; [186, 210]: 1.18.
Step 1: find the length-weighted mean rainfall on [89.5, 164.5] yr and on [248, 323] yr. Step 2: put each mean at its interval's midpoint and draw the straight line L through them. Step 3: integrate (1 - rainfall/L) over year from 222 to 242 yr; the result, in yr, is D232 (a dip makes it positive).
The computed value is 6.3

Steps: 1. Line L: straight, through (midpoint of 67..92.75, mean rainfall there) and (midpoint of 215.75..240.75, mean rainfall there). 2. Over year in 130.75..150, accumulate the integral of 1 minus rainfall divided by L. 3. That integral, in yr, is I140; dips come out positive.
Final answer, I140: 2.6 yr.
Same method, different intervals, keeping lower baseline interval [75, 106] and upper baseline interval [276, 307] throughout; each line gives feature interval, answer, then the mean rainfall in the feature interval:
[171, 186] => 2.4 yr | 15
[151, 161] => 1.8 yr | 14.1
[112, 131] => 2.9 yr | 14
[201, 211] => 1.5 yr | 15.6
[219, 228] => 4.9 yr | 8.43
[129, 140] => 4.6 yr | 9.82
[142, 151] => 1.4 yr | 14.5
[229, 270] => 3.2 yr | 17.8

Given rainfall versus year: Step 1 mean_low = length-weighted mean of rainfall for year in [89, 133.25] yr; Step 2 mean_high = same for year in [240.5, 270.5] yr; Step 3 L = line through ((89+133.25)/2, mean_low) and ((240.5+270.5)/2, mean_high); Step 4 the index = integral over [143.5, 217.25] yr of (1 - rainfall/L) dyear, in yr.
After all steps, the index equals 9.0 yr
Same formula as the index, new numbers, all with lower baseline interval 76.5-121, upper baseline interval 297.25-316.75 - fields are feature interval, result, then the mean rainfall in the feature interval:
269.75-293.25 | -3.0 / 20.5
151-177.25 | 4.9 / 13.4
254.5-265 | -1.4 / 20.2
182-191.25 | 0.0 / 16.9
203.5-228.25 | 8.2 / 11.5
